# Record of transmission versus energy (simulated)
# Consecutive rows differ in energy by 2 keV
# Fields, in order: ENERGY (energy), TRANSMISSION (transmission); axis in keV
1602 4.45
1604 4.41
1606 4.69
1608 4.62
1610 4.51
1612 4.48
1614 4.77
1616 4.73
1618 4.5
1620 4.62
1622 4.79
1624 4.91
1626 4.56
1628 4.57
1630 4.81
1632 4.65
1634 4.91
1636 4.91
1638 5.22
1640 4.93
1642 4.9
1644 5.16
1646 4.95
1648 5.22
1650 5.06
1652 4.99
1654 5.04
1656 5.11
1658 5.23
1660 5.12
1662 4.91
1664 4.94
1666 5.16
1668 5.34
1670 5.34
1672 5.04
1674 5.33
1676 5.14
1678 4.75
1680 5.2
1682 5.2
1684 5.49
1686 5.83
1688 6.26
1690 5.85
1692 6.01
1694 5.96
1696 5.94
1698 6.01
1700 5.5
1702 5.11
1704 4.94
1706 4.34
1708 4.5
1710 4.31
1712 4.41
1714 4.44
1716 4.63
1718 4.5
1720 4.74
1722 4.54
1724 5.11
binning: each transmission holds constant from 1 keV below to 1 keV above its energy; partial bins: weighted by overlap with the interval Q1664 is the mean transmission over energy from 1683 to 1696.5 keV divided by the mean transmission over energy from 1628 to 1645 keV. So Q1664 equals 1.20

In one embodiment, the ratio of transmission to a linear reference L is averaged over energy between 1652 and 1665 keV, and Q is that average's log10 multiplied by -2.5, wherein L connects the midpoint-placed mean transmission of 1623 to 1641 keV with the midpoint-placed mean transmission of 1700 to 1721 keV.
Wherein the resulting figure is -0.06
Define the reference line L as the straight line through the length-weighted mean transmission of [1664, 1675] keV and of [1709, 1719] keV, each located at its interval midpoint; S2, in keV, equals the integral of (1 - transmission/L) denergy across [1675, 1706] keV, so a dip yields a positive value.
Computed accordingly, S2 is -4.2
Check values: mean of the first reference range 5.21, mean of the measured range 5.51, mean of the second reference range 4.46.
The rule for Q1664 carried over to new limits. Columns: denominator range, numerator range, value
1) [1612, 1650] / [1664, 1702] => 1.14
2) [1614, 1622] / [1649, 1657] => 1.08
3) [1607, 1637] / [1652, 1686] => 1.10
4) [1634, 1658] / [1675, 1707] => 1.08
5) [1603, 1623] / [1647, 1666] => 1.10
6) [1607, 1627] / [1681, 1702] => 1.24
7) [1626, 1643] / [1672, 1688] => 1.10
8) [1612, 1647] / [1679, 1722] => 1.08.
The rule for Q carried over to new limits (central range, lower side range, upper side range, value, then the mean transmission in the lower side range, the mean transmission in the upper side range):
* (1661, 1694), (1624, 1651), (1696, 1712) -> -0.09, 4.91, 4.99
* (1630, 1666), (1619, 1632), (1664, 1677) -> -0.01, 4.71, 5.2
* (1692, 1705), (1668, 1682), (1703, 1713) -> -0.19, 5.15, 4.5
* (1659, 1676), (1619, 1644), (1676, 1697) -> 0.04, 4.83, 5.62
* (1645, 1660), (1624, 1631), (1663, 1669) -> -0.02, 4.68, 5.15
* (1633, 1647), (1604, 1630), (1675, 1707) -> -0.02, 4.64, 5.47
